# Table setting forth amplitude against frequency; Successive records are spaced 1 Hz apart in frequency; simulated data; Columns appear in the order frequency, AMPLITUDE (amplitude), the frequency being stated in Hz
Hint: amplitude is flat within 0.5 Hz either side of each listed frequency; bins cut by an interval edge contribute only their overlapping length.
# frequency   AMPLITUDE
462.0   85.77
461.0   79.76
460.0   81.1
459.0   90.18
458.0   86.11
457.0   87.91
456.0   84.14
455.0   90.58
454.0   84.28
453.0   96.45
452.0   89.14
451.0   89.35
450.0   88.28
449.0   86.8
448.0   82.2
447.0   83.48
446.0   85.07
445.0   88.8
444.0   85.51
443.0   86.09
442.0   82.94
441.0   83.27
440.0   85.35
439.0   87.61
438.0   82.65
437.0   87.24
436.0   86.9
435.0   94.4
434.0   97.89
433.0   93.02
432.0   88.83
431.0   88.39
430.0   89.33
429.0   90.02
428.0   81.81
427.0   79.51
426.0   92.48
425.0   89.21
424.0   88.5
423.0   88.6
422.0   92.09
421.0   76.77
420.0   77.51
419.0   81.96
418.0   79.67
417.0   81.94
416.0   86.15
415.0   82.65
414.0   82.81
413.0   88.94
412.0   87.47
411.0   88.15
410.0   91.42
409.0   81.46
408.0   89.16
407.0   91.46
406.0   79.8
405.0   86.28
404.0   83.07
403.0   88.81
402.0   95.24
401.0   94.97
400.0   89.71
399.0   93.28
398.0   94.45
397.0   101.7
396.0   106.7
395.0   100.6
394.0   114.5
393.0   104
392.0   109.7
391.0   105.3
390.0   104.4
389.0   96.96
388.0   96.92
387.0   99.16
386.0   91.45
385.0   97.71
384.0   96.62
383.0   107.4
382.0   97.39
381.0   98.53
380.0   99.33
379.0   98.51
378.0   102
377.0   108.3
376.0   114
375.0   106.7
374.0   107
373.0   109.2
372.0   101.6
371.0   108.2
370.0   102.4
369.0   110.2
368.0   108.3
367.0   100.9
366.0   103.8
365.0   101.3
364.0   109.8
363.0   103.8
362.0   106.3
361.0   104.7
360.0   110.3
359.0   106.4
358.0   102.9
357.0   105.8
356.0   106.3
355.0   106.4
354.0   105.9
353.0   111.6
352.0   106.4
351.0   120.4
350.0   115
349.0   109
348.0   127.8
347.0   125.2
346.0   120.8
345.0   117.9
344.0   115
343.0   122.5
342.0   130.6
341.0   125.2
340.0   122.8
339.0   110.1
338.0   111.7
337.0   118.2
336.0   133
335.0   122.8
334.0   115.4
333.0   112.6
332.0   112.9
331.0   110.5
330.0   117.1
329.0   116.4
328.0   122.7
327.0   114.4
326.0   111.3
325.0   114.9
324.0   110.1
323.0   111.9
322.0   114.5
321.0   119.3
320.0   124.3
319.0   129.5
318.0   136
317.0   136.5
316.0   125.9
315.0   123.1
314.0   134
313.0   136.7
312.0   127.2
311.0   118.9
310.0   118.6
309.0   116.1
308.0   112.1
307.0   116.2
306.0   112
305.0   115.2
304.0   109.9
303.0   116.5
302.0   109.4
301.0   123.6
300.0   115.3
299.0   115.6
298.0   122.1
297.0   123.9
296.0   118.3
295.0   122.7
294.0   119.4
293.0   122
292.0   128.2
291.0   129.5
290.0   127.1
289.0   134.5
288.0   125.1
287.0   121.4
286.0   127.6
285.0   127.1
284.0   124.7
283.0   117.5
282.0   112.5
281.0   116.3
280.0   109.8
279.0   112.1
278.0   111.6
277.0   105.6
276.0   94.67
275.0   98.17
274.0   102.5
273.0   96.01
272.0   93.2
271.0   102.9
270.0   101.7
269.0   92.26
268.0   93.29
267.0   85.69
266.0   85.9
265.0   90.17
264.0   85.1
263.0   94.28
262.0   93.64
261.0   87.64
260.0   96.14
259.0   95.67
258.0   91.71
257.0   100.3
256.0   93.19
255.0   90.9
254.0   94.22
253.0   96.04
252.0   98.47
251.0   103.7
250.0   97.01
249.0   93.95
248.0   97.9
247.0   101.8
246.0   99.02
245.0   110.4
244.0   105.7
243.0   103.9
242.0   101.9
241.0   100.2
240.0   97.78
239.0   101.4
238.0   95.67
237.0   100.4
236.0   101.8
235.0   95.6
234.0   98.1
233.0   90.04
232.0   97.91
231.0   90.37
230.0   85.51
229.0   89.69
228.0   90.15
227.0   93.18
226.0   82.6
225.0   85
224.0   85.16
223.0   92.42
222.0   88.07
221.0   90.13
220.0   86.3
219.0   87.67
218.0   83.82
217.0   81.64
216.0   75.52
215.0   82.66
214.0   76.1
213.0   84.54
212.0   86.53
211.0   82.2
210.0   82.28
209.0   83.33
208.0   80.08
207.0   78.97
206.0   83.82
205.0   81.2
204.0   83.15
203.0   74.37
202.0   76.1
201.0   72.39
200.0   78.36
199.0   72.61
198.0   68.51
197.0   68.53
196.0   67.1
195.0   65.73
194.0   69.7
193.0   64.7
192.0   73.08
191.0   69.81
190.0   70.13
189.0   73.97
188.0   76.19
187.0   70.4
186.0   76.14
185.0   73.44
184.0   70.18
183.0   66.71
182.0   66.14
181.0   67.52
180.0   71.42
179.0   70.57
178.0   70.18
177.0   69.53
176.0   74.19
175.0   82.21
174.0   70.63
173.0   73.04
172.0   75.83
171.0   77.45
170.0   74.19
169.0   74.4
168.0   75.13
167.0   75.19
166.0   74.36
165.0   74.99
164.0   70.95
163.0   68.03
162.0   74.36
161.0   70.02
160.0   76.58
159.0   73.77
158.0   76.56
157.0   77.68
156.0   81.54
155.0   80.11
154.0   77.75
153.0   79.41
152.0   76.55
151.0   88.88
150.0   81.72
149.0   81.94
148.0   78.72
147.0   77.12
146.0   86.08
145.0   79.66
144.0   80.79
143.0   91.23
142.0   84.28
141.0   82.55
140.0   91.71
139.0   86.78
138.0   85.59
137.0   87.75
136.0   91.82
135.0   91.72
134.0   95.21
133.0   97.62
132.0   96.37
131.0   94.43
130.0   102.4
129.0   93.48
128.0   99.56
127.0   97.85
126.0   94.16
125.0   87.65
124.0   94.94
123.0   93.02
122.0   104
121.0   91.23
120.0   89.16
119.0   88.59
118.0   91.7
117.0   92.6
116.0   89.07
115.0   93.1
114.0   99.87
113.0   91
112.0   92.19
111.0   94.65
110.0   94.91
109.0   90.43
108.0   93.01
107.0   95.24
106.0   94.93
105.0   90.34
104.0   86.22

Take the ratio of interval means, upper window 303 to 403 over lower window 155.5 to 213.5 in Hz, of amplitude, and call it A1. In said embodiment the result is 1.5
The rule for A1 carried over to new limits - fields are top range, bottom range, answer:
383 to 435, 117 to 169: 1.08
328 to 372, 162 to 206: 1.55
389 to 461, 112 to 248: 1.07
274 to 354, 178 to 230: 1.53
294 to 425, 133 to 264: 1.29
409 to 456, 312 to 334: 0.72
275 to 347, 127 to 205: 1.53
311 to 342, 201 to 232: 1.44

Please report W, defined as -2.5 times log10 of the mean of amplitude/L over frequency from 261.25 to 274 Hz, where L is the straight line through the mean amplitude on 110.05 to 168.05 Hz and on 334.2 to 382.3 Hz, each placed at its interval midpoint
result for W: 0.08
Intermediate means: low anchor 86.3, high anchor 111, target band 93.1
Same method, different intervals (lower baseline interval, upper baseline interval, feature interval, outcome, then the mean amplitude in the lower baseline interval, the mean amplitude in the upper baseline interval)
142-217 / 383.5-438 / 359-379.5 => -0.196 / 75.8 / 91.2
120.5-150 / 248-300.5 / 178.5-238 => 0.226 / 90.2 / 106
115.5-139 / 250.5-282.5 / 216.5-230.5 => 0.108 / 93.3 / 97.7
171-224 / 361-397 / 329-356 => -0.191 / 76.2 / 104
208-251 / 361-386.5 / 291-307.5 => -0.212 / 91.8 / 104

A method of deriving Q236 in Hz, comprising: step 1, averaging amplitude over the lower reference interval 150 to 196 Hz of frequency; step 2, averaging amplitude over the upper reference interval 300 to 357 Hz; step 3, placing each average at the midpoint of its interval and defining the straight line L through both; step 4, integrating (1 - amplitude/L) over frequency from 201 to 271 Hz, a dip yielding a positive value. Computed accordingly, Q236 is 0.49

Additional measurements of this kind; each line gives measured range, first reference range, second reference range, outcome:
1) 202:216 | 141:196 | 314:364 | 0.6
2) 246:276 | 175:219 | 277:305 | 2.9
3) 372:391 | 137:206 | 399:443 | -3.7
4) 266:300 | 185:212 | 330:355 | -4.3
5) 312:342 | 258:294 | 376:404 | -4.9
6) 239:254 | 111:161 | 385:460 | -2.0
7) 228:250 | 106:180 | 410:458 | -3.2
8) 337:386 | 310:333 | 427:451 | 0.2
